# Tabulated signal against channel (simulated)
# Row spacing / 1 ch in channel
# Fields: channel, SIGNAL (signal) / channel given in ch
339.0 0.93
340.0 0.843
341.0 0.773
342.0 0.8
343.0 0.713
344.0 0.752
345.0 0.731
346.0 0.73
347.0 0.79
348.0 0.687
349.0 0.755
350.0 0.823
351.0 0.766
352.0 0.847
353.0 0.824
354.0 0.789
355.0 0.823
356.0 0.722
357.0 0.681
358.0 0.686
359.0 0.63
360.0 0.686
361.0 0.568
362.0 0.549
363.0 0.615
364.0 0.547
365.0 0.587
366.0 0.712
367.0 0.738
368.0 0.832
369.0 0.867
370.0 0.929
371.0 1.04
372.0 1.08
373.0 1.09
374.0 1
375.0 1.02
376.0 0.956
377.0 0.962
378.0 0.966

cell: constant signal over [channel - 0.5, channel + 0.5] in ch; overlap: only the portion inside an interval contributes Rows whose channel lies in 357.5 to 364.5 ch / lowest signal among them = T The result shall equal 0.547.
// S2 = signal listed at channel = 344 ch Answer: 0.752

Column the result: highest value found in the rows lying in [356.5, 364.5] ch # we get 0.686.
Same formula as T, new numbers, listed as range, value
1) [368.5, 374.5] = 0.867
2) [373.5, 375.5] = 1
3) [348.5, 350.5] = 0.755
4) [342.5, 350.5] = 0.687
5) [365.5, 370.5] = 0.712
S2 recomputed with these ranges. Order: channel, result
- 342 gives 0.8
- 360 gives 0.686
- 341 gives 0.773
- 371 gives 1.04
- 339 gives 0.93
